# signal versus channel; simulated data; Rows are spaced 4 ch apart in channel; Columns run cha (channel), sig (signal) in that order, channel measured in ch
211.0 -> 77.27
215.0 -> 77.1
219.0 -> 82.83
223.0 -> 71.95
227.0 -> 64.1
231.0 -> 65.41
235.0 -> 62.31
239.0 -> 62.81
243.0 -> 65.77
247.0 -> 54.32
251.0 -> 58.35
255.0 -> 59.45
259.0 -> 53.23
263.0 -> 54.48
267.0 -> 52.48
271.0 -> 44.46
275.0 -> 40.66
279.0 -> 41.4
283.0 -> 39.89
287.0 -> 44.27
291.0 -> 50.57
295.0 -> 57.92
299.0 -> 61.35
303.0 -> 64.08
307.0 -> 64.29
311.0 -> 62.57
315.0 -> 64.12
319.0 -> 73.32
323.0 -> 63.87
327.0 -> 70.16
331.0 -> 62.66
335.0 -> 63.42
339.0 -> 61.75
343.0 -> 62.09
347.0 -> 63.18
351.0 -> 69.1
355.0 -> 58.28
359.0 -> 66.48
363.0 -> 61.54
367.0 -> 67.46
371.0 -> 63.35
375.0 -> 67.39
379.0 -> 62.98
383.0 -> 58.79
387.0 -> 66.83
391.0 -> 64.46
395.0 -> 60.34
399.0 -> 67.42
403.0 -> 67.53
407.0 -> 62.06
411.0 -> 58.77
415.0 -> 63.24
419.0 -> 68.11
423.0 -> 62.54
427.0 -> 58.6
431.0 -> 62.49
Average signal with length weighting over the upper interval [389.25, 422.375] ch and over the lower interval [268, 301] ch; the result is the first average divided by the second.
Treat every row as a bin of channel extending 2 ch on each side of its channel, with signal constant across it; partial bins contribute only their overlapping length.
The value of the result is 1.3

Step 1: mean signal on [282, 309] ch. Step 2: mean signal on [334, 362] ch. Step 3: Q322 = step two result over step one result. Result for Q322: 1.1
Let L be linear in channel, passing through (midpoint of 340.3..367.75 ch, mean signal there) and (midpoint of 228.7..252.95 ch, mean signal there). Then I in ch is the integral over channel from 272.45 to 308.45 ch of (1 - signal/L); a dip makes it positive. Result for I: 6.5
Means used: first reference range 61.5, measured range 51.3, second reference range 63.8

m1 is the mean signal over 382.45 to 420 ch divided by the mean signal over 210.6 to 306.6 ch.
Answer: 1.1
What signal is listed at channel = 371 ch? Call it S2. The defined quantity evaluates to 63.35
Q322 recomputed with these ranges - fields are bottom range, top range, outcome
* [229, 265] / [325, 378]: 1.08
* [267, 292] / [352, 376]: 1.46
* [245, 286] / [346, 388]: 1.29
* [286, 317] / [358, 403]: 1.09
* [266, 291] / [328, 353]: 1.45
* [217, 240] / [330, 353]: 0.93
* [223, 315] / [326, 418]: 1.14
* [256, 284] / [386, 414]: 1.35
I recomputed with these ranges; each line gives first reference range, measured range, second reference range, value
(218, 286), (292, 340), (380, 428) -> -3.5 ch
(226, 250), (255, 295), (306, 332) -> 10.0 ch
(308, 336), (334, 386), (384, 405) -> 1.4 ch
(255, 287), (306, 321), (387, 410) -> -3.7 ch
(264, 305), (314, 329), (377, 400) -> -3.7 ch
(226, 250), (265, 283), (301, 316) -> 5.4 ch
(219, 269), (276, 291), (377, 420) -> 4.6 ch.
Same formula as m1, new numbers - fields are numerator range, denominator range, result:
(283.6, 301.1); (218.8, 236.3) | 0.77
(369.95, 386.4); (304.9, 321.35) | 0.96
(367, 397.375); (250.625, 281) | 1.27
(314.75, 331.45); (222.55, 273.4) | 1.15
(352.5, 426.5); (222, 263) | 1.04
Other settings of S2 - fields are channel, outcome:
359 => 66.48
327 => 70.16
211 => 77.27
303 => 64.08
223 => 71.95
